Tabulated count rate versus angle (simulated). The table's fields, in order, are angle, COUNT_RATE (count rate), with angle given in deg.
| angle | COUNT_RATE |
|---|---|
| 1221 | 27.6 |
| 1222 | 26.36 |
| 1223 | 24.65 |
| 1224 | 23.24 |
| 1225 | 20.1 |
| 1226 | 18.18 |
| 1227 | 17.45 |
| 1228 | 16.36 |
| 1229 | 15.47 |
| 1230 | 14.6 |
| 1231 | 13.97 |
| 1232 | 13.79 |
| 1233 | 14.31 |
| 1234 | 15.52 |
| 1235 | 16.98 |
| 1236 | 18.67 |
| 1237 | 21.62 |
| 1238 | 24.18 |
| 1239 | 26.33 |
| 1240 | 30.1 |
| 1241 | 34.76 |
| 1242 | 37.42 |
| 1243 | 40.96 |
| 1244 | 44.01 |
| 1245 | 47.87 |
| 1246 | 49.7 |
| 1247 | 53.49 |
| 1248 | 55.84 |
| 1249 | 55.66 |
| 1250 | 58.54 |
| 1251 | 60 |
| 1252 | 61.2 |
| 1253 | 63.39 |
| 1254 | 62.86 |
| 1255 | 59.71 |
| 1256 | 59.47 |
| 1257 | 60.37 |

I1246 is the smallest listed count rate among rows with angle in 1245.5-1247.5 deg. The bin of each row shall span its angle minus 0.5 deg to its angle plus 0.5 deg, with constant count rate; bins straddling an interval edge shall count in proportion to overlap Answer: 49.7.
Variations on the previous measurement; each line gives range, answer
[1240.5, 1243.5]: 34.76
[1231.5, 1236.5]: 13.79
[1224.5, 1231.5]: 13.97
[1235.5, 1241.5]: 18.67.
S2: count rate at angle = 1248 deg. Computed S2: 55.84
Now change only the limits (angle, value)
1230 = 14.6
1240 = 30.1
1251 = 60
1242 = 37.42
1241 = 34.76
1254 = 62.86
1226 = 18.18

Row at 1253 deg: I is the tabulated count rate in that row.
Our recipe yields 63.39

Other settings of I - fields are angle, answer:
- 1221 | 27.6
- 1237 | 21.62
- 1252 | 61.2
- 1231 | 13.97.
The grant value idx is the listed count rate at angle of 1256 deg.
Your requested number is 59.47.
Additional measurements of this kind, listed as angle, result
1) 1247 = 53.49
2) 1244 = 44.01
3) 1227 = 17.45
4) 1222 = 26.36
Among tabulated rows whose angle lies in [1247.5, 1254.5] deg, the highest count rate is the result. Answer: 63.39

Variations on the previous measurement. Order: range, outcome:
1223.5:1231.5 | 23.24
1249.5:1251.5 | 60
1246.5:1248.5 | 55.84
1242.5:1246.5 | 49.7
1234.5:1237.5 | 21.62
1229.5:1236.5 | 18.67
